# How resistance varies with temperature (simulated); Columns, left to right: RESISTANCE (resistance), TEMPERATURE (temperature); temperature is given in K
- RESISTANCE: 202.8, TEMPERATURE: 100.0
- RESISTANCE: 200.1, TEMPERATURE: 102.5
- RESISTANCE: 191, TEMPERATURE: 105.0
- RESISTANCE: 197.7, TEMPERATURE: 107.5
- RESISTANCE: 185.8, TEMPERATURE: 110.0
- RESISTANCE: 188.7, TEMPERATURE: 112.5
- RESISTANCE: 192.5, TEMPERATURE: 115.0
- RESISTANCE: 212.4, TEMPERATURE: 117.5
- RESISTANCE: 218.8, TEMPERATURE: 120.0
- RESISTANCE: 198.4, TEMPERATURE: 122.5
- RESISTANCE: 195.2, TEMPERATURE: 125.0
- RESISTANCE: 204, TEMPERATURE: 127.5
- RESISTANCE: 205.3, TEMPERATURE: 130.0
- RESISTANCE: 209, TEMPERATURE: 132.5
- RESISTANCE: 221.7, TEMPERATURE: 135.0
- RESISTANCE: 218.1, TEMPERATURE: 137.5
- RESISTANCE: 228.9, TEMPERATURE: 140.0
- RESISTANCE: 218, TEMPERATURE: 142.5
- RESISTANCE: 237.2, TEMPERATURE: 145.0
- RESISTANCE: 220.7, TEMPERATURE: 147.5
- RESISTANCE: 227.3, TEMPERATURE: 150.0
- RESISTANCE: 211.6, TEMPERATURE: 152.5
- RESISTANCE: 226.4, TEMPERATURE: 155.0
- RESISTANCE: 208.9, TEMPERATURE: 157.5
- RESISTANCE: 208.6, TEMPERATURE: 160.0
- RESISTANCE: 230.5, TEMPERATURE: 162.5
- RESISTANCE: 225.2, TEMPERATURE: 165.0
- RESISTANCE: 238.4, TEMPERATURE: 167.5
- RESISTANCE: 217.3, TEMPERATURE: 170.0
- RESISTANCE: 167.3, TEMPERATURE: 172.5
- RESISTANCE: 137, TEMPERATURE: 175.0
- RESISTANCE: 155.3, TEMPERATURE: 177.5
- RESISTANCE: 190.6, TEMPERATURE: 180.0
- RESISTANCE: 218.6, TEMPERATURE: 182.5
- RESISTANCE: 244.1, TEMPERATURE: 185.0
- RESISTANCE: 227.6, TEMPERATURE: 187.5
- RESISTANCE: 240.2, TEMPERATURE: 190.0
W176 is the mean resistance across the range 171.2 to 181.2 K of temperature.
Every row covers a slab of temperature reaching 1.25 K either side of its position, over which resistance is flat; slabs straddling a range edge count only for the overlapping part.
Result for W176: 163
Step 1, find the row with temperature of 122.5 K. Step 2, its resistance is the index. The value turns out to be 198.4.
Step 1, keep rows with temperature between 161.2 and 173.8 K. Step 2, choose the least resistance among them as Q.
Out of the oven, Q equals 167.3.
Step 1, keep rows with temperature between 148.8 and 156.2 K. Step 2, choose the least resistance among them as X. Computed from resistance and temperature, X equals 211.6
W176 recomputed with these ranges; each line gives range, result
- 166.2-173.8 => 207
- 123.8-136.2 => 207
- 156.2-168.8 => 222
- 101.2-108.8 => 196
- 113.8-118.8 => 203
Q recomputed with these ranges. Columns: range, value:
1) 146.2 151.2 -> 220.7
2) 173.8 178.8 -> 137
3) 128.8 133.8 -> 205.3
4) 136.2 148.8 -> 218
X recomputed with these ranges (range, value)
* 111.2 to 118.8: 188.7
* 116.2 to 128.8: 195.2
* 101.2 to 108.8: 191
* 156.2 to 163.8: 208.6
